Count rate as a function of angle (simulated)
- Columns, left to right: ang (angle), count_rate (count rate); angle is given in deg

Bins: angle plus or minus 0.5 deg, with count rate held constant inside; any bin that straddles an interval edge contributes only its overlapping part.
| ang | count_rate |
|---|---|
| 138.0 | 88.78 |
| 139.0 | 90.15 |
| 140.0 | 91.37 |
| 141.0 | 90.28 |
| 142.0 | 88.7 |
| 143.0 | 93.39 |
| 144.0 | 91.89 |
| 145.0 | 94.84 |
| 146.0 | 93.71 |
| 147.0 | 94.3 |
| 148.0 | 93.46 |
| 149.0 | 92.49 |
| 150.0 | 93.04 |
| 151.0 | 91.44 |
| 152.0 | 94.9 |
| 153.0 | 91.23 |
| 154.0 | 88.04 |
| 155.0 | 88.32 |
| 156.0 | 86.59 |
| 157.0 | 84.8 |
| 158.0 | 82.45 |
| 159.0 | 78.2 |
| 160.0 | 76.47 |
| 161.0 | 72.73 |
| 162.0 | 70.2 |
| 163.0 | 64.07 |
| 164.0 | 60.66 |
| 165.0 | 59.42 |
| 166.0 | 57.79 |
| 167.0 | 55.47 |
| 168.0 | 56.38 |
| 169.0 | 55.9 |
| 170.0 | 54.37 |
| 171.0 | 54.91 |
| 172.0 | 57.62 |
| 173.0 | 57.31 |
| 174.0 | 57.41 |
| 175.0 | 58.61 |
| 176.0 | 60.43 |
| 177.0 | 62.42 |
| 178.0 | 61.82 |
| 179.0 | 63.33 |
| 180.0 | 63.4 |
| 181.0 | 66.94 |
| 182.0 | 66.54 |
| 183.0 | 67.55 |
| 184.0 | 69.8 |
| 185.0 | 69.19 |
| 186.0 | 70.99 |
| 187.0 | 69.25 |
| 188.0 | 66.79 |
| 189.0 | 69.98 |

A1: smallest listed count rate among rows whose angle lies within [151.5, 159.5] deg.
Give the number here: 78.2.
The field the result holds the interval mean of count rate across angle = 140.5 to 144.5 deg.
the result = 91.1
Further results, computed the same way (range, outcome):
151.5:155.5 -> 90.6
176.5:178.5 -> 62.1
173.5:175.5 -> 58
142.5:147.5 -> 93.6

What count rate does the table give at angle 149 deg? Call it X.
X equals 92.49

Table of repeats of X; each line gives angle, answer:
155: 88.32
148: 93.46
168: 56.38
